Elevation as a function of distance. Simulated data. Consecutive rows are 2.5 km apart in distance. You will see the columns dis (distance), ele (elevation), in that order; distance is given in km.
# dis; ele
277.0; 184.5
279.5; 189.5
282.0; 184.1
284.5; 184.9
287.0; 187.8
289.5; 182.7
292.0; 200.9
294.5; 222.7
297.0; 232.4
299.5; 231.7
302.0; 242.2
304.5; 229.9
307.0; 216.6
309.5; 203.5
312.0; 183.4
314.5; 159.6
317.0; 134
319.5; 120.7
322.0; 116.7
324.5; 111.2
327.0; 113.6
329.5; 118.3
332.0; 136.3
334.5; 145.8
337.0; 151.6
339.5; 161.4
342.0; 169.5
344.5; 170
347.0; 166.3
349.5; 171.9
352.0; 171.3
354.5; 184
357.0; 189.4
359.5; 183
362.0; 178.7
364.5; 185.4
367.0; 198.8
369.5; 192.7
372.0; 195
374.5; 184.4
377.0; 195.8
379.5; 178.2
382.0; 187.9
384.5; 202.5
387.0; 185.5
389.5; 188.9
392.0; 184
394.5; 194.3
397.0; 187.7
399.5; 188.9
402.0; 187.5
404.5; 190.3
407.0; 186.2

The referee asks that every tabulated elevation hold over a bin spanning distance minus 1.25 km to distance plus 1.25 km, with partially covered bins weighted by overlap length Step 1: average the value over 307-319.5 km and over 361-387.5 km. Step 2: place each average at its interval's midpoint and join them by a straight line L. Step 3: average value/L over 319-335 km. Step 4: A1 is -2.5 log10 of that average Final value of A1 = 0.39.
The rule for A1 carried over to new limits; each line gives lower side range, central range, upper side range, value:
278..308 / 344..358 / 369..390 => 0.12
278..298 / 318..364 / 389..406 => 0.25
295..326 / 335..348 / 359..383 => 0.14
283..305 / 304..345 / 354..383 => 0.30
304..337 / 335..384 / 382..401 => -0.04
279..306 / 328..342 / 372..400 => 0.35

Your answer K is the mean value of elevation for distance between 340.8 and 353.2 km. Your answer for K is 170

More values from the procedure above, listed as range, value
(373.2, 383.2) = 187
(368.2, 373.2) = 194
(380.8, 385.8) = 195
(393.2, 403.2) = 190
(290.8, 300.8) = 222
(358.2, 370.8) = 188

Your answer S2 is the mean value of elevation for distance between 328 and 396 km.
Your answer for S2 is 177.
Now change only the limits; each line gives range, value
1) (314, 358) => 149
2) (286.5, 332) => 177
